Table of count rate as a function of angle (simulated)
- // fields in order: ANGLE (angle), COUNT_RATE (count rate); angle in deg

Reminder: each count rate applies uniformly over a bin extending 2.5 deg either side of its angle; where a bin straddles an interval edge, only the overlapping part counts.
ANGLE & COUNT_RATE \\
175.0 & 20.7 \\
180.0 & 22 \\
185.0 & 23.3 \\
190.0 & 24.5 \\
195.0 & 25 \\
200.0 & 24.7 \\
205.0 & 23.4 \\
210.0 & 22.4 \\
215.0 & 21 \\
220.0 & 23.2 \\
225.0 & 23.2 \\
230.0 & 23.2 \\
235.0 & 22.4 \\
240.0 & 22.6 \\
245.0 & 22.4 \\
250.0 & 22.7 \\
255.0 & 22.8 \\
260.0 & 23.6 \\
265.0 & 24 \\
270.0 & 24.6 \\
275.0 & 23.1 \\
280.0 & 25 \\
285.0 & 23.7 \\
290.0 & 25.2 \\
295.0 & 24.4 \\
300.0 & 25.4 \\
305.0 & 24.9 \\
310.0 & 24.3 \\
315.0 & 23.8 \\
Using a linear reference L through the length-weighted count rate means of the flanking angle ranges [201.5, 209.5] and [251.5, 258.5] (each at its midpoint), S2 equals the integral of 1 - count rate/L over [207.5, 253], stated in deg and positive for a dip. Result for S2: 1.05 deg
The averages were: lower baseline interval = 23.3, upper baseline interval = 22.9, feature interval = 22.6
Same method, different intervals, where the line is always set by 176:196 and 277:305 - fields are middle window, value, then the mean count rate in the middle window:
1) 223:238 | 0.6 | 22.9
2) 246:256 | 0.6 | 22.7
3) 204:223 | 1.0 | 22.4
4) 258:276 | 0.4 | 23.9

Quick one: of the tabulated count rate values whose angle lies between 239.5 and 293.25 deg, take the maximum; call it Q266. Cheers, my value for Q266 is 25.2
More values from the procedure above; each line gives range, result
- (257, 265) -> 24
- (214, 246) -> 23.2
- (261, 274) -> 24.6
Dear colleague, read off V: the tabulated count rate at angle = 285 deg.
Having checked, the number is 23.7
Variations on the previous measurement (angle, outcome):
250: 22.7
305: 24.9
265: 24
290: 25.2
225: 23.2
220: 23.2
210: 22.4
